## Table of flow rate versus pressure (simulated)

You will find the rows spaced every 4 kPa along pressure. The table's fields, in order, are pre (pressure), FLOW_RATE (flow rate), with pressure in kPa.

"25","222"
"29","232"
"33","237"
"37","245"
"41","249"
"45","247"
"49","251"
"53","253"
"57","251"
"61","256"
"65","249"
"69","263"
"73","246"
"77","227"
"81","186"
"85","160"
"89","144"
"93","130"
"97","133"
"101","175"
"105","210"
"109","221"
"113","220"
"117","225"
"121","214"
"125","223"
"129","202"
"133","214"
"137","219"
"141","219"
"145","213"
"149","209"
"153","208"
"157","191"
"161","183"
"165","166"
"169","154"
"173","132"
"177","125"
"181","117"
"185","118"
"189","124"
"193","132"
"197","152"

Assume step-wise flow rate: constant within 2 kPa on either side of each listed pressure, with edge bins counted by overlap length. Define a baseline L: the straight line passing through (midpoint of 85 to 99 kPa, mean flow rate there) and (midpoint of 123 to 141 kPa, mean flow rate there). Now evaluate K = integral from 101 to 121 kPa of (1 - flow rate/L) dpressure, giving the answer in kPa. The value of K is -4.5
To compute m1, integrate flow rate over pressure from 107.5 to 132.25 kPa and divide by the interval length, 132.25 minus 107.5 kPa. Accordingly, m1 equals 217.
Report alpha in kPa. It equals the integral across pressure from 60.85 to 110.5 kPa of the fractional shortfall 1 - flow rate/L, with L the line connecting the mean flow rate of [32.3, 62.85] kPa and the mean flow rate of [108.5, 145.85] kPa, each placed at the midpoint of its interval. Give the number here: 7.76 kPa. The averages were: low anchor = 249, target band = 198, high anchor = 217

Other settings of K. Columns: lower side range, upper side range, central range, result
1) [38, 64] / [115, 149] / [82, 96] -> 5.2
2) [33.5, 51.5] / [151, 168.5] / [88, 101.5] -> 4.7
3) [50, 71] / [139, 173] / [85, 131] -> 6.5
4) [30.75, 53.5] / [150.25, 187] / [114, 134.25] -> -3.0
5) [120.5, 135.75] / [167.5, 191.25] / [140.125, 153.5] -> -2.2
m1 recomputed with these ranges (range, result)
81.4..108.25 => 163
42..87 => 236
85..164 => 196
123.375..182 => 186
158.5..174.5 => 161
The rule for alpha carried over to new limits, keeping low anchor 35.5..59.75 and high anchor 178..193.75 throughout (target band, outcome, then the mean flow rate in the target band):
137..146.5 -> -3.1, 217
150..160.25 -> -3.3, 198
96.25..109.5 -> 0.8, 186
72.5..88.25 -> 1.7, 196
